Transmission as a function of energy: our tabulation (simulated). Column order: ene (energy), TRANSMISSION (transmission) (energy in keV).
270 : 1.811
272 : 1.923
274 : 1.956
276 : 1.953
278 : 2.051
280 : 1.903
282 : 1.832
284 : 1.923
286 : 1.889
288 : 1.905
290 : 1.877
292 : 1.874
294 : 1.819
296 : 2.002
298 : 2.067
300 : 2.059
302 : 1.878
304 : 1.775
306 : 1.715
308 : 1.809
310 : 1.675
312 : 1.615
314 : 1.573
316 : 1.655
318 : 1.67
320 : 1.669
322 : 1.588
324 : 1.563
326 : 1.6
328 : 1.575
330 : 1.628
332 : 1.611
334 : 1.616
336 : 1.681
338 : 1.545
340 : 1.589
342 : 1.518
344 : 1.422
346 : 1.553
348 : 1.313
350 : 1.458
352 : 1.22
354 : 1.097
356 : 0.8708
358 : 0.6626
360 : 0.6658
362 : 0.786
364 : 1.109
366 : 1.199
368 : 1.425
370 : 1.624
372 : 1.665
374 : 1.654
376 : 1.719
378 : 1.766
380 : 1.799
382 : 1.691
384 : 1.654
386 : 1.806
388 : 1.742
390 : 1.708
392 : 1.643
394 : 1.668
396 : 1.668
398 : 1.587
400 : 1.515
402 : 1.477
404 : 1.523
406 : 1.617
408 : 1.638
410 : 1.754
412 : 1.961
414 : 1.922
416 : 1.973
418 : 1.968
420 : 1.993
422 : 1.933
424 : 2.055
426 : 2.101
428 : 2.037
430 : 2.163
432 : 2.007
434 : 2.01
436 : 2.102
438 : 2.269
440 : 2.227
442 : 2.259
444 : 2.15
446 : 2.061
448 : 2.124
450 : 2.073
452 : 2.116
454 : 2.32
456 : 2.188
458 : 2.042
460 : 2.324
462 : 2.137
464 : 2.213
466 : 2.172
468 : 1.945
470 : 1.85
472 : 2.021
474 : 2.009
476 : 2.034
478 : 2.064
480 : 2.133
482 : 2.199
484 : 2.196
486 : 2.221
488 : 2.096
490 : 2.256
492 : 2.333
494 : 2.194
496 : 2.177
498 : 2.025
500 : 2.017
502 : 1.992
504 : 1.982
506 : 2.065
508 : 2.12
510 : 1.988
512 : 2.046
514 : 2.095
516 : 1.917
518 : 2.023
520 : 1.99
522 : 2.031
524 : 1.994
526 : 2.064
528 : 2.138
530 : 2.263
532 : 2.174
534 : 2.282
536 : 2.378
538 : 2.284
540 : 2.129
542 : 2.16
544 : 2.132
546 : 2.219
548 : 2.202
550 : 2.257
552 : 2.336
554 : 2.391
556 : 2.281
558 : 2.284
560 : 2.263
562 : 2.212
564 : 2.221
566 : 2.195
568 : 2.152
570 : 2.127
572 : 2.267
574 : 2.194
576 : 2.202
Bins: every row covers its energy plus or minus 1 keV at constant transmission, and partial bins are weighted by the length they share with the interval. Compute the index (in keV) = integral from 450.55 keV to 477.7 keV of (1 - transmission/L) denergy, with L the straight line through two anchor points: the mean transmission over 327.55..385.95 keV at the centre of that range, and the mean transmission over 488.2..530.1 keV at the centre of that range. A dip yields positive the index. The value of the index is -3.2 keV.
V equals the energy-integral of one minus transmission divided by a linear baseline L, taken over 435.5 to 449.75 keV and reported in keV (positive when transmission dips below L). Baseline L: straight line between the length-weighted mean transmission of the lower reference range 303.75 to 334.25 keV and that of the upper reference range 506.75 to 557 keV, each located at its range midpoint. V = -1.7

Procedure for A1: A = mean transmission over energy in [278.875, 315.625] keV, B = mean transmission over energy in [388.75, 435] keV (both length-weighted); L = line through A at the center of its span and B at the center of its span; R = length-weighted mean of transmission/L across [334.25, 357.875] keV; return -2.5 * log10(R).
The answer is 0.32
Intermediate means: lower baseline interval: 1.84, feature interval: 1.37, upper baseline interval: 1.82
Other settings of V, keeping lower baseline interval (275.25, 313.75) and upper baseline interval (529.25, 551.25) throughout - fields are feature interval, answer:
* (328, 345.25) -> 3.2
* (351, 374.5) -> 9.7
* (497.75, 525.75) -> 2.1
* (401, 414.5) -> 2.3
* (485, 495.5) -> -0.3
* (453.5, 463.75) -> -0.4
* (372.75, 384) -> 1.5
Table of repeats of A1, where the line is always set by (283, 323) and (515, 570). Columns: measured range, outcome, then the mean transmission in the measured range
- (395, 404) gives 0.25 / 1.56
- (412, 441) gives -0.03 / 2.05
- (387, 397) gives 0.15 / 1.69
